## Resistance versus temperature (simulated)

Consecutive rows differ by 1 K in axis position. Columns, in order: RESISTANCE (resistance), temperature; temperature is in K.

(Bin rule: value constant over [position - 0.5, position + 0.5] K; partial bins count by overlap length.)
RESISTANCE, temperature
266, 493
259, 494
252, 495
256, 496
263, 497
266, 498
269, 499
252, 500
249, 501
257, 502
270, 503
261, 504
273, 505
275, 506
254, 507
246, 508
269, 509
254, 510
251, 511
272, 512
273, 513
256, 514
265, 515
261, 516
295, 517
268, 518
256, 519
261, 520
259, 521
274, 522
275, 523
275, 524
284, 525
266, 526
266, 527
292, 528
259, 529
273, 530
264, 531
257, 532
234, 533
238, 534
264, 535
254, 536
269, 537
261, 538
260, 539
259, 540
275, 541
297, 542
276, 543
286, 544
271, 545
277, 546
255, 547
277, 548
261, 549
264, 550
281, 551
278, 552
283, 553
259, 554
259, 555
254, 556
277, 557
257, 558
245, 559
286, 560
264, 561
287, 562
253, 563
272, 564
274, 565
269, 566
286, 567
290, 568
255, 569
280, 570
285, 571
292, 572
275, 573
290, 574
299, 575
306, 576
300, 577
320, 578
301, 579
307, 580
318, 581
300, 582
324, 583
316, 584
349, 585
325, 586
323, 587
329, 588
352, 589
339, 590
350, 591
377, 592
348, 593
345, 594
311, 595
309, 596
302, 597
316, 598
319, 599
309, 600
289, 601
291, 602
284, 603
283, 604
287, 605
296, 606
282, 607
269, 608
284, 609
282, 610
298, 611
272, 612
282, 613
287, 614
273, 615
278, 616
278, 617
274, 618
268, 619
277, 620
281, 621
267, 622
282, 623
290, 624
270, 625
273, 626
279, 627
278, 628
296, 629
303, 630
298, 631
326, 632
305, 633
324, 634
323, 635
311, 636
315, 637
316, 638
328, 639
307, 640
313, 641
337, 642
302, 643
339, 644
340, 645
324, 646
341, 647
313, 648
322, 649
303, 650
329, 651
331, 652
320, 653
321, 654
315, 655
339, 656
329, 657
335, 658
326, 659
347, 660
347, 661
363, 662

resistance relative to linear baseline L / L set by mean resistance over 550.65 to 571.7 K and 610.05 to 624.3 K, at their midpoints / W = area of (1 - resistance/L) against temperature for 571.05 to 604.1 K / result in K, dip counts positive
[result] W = -4.8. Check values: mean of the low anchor 271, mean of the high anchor 279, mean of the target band 315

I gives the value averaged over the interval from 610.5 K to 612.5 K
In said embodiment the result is 285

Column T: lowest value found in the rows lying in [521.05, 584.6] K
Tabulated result 234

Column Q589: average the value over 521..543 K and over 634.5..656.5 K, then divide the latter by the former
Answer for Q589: 1.21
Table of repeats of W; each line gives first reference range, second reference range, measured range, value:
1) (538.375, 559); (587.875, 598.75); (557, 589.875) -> 1.19 K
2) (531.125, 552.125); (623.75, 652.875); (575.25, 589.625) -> -1.69 K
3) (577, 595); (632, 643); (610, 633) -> 2.69 K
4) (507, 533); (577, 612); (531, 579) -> 2.48 K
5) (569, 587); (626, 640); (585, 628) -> 0.95 K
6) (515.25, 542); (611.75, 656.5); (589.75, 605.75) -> -1.38 K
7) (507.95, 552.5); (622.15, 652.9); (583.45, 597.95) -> -2.09 K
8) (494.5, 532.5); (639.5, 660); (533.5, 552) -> 0.63 K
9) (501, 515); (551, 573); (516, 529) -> -0.34 K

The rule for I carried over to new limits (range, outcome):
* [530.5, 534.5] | 248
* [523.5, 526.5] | 275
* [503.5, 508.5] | 262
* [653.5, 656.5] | 325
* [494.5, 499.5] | 261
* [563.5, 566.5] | 272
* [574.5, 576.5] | 302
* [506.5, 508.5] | 250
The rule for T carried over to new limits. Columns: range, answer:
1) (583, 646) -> 267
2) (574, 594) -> 290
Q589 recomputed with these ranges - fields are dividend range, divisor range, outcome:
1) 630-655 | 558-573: 1.17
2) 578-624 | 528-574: 1.13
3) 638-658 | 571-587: 1.05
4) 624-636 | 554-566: 1.12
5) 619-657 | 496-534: 1.17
